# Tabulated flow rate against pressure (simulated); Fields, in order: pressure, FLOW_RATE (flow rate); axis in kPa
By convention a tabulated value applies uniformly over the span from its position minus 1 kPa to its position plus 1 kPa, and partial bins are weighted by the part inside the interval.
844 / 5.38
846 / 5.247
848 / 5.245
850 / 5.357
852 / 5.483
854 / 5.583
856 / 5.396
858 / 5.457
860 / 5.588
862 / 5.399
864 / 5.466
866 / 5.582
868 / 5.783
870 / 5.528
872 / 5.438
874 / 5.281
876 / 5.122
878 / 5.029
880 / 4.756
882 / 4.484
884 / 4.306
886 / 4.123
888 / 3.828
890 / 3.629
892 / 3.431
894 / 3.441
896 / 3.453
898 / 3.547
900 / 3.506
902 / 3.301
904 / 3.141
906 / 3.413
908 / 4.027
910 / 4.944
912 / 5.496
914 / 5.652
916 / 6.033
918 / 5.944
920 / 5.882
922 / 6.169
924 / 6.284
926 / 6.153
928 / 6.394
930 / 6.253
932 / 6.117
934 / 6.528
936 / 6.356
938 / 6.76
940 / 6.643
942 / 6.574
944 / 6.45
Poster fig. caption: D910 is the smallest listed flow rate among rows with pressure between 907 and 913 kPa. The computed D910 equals 4.027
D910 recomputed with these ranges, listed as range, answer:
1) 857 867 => 5.399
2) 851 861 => 5.396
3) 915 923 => 5.882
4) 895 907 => 3.141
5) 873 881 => 4.756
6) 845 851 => 5.245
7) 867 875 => 5.281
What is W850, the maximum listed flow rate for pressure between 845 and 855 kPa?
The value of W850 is 5.583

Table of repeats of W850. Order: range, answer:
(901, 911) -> 4.944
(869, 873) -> 5.528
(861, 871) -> 5.783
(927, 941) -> 6.76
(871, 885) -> 5.438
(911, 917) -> 6.033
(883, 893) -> 4.306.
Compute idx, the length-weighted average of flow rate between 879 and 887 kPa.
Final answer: 4.42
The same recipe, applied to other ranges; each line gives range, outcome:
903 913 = 4.2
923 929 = 6.28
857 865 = 5.48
